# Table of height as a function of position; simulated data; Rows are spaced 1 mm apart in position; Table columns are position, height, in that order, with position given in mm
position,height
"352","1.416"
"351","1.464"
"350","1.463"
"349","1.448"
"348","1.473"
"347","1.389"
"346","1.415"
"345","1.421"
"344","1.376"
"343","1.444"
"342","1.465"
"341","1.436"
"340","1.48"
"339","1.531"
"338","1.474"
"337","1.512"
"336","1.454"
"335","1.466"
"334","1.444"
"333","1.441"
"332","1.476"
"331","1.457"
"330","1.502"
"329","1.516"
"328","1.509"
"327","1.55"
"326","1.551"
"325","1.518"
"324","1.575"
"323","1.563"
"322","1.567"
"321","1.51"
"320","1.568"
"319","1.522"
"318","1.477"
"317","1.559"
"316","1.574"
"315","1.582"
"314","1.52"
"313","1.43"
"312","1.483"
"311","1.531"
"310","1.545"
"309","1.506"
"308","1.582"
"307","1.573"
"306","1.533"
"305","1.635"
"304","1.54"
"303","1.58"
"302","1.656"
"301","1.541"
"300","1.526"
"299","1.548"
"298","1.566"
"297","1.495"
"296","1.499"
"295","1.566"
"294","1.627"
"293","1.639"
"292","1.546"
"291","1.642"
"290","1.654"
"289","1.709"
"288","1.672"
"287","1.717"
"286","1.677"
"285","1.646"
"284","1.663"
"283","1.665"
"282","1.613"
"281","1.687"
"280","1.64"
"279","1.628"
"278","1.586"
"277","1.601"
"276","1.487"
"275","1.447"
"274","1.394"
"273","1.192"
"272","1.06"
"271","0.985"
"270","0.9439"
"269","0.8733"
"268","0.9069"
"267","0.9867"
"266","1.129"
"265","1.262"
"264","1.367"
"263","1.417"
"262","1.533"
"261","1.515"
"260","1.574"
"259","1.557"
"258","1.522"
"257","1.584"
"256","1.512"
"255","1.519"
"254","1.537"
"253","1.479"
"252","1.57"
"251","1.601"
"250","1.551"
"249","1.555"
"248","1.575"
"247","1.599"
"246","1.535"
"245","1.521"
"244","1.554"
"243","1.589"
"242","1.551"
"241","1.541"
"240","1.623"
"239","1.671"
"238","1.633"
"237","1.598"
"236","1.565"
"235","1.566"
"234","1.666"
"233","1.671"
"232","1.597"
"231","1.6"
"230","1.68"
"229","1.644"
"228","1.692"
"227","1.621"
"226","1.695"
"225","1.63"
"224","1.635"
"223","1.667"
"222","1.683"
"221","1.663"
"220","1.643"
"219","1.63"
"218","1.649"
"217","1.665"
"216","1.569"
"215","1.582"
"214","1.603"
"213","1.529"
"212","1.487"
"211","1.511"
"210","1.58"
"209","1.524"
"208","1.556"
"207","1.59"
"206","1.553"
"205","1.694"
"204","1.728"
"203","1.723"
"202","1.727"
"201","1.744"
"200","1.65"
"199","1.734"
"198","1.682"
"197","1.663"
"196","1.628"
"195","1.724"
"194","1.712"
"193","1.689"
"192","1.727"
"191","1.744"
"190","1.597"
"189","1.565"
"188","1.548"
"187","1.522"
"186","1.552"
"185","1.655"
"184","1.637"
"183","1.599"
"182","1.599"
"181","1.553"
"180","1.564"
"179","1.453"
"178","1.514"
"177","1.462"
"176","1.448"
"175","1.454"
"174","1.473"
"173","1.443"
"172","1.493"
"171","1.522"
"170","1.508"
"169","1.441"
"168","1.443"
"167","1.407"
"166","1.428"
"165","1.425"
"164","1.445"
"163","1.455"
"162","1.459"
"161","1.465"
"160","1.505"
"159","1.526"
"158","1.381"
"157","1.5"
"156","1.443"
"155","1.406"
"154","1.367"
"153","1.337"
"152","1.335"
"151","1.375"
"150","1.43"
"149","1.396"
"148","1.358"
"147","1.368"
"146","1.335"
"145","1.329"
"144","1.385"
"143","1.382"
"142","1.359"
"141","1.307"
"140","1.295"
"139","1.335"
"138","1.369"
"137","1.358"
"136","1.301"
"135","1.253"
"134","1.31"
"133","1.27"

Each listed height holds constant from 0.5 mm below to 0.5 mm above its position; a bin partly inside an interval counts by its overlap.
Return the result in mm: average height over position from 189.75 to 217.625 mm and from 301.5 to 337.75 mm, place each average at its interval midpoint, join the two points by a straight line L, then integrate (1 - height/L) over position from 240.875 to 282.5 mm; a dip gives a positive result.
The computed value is 3.9 mm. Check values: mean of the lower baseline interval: 1.64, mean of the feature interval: 1.43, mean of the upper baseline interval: 1.53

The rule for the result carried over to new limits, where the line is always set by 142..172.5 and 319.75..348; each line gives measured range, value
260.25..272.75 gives 2.5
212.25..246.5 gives -4.0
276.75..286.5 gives -1.2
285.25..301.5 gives -1.5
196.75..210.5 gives -2.1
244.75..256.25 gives -0.7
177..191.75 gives -1.5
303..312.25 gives -0.5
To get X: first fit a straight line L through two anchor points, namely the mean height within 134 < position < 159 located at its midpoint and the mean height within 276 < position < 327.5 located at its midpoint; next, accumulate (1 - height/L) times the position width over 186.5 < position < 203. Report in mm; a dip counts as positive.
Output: -2.7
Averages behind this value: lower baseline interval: 1.36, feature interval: 1.67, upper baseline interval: 1.58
